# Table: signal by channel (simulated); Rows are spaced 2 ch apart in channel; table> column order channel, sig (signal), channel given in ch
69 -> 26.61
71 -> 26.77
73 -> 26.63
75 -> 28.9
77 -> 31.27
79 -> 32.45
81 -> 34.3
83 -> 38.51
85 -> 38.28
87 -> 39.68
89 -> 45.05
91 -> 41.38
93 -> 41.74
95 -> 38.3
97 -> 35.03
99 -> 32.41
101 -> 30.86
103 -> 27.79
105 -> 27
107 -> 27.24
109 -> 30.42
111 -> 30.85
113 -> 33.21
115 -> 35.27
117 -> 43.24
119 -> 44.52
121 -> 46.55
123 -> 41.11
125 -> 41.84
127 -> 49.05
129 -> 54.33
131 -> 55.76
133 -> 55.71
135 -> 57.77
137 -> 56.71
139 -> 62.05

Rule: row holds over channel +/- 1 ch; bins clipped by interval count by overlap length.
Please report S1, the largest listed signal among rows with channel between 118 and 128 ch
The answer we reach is 49.05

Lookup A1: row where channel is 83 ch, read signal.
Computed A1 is 38.51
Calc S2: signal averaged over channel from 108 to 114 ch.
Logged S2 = 31.5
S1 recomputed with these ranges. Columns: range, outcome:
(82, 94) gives 45.05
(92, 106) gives 41.74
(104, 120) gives 44.52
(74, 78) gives 31.27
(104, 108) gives 27.24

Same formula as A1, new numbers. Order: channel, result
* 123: 41.11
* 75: 28.9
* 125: 41.84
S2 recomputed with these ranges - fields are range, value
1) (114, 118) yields 39.3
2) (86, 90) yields 42.4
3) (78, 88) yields 36.6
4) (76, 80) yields 31.9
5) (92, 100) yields 36.9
